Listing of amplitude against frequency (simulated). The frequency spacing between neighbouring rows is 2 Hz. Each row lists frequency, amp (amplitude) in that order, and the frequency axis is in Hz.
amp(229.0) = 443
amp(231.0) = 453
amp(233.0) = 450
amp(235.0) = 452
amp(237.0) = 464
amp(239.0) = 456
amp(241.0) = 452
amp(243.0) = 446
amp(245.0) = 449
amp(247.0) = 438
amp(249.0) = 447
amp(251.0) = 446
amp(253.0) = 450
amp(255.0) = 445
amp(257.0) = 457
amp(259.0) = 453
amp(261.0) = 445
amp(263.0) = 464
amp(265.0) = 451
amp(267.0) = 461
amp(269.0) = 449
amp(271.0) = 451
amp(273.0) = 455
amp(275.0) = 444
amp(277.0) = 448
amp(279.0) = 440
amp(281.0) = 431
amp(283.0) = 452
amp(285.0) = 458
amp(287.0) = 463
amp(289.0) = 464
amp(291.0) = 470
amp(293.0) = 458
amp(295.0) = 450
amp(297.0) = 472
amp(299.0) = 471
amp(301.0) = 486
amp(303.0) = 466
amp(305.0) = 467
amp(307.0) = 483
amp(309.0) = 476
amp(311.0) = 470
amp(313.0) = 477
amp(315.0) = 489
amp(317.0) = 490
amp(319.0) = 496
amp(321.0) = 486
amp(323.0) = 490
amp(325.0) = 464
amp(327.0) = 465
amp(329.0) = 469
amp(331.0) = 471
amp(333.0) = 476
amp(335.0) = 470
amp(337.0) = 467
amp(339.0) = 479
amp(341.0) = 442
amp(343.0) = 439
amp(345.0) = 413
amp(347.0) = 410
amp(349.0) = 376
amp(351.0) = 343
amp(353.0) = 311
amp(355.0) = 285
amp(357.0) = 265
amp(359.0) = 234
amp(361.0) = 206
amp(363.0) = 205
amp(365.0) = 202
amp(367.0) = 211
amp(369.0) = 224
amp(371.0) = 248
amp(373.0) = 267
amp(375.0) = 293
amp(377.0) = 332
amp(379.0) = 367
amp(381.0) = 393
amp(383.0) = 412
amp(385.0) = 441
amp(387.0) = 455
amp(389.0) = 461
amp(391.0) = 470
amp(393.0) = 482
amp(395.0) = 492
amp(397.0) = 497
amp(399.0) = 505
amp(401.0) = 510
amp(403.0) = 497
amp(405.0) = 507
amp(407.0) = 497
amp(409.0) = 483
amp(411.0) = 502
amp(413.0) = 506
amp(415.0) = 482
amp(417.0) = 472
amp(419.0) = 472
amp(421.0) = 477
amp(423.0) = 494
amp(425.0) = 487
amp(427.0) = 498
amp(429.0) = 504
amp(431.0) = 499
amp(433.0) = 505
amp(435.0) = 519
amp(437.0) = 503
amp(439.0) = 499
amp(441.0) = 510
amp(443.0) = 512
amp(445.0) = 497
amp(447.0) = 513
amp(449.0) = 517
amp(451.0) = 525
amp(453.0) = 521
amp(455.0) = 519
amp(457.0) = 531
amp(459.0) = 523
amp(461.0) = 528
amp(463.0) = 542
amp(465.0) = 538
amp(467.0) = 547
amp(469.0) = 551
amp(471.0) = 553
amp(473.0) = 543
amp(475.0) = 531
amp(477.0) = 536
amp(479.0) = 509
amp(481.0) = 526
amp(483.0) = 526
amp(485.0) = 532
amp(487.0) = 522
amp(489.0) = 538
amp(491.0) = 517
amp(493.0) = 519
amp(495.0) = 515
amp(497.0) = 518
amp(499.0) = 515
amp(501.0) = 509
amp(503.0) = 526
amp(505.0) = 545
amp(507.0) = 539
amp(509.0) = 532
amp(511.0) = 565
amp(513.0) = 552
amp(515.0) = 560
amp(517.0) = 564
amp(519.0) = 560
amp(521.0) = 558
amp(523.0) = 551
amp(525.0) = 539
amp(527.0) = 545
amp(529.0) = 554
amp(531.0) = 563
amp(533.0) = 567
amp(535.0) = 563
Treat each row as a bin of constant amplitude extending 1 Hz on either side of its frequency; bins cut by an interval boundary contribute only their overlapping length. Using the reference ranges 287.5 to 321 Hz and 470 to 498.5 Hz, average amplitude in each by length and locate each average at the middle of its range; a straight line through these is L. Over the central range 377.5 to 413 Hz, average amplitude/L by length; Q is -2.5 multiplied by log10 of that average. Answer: 0.07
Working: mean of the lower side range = 474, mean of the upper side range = 527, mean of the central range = 468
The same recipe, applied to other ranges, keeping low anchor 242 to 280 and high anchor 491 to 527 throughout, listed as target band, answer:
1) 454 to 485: -0.018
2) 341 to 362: 0.398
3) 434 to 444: 0.011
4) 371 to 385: 0.388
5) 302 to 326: -0.025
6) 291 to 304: -0.011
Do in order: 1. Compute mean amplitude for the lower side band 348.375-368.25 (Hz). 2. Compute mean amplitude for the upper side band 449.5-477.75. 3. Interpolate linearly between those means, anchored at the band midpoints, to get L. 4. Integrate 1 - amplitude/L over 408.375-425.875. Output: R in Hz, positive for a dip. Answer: -3.1 Hz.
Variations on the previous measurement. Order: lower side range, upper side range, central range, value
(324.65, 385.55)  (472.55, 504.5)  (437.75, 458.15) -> -1.8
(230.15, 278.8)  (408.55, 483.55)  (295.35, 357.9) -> 3.9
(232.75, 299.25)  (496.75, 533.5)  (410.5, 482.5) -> 0.9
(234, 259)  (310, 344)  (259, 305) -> 0.3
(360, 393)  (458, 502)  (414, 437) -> -3.7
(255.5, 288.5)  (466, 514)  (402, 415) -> 0.1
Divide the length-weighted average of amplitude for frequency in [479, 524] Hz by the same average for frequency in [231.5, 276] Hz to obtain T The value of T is 1.2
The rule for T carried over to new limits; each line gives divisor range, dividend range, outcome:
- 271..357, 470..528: 1.19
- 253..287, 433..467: 1.15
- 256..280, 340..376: 0.66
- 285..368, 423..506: 1.25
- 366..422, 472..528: 1.25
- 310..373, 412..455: 1.30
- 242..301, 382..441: 1.08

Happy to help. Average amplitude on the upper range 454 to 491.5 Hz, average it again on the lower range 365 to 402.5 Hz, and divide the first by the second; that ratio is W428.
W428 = 1.37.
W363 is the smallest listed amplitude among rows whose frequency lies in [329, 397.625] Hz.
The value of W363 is 202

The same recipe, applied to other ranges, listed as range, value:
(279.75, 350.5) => 376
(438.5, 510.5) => 497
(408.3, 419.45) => 472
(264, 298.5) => 431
